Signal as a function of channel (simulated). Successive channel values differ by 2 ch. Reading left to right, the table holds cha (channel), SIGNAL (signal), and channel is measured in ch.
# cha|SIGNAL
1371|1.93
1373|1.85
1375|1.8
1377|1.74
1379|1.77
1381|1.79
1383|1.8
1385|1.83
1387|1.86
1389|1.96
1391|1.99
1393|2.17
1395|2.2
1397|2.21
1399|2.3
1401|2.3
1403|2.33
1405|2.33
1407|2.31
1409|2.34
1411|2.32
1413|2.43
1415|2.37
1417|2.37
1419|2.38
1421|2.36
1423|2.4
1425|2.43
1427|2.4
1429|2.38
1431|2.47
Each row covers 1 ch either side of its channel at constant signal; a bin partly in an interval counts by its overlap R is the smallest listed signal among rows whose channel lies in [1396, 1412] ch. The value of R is 2.21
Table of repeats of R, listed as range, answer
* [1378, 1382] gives 1.77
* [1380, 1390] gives 1.79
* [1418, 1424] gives 2.36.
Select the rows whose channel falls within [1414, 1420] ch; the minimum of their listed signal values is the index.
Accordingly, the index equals 2.37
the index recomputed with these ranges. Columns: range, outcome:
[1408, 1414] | 2.32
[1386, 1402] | 1.86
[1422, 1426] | 2.4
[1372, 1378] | 1.74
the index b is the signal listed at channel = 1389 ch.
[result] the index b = 1.96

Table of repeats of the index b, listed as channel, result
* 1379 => 1.77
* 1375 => 1.8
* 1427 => 2.4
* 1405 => 2.33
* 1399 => 2.3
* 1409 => 2.34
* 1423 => 2.4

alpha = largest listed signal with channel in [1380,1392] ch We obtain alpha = 1.99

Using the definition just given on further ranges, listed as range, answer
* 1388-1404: 2.33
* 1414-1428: 2.43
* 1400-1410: 2.34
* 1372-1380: 1.85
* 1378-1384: 1.8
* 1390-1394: 2.17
